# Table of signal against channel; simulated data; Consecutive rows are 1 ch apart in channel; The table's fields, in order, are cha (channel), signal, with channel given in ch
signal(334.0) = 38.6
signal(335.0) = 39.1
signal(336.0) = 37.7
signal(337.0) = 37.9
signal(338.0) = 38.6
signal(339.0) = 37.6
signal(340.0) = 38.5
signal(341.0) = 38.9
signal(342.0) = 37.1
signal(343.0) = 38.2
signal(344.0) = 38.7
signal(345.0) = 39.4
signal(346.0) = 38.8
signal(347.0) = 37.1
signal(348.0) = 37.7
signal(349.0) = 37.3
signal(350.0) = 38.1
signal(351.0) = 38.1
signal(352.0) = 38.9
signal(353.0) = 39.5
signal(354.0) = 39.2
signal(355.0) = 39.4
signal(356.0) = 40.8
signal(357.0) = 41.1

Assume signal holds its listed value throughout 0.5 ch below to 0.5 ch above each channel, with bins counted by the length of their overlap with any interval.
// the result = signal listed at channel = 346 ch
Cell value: 38.8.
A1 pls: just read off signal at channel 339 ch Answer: 37.6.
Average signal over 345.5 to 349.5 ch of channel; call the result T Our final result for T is 37.7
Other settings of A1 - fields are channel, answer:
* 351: 38.1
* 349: 37.3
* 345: 39.4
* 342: 37.1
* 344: 38.7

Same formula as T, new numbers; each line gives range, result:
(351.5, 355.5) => 39.2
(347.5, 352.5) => 38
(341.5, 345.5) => 38.4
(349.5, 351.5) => 38.1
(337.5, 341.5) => 38.4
